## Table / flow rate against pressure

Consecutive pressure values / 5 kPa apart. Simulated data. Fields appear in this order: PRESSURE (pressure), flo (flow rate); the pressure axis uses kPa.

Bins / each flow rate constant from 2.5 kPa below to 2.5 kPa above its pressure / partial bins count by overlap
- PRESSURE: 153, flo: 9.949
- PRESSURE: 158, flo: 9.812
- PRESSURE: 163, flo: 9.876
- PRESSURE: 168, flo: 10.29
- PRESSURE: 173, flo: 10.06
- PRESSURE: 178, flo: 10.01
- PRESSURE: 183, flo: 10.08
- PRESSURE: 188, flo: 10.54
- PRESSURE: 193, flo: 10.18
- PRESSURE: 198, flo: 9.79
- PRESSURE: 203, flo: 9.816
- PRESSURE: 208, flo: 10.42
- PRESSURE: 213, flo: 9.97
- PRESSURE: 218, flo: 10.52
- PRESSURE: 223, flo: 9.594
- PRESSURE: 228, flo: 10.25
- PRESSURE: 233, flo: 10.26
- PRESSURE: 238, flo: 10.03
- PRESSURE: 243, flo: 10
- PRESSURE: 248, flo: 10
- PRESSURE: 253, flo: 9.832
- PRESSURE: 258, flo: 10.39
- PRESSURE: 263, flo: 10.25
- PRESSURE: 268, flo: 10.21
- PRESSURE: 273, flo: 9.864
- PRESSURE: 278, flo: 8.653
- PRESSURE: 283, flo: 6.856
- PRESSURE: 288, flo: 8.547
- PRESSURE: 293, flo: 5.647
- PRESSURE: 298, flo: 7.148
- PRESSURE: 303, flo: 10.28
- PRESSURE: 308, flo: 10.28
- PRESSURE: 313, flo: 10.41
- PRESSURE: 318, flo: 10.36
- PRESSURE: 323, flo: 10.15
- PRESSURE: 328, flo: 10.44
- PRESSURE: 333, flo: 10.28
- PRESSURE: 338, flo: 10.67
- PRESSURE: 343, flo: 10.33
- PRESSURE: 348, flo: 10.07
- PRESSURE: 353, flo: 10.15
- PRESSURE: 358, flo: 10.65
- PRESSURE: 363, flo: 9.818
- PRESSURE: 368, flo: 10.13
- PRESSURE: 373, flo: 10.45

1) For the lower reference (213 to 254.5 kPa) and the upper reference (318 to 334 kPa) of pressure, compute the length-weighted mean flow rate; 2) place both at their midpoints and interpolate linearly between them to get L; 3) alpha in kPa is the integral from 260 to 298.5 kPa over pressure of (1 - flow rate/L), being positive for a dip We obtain 6.4 kPa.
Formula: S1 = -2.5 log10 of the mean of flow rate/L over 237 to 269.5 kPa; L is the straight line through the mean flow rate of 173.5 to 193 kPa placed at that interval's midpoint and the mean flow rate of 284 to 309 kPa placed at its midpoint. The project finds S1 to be -0.133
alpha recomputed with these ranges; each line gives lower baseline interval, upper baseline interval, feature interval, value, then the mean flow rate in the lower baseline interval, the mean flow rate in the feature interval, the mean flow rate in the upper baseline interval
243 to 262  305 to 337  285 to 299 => 4.28 kPa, 10.1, 7.1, 10.3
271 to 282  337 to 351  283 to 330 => 2.22 kPa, 8.9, 9.11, 10.3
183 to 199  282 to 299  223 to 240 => -2.26 kPa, 10.2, 10.1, 7.06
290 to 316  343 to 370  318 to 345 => -2.42 kPa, 8.78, 10.4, 10.2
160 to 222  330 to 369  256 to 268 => -0.13 kPa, 10.1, 10.3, 10.3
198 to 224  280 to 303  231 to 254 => -2.55 kPa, 10.1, 10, 7.44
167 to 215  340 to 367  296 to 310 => 1.25 kPa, 10.1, 9.27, 10.2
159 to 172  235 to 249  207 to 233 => -0.30 kPa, 10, 10.1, 10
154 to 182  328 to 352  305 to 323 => -0.06 kPa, 10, 10.3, 10.3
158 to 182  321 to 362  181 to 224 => -0.13 kPa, 10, 10.1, 10.3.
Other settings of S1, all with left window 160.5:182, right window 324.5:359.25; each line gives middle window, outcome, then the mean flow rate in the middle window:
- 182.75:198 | -0.013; 10.2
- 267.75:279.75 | 0.079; 9.51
